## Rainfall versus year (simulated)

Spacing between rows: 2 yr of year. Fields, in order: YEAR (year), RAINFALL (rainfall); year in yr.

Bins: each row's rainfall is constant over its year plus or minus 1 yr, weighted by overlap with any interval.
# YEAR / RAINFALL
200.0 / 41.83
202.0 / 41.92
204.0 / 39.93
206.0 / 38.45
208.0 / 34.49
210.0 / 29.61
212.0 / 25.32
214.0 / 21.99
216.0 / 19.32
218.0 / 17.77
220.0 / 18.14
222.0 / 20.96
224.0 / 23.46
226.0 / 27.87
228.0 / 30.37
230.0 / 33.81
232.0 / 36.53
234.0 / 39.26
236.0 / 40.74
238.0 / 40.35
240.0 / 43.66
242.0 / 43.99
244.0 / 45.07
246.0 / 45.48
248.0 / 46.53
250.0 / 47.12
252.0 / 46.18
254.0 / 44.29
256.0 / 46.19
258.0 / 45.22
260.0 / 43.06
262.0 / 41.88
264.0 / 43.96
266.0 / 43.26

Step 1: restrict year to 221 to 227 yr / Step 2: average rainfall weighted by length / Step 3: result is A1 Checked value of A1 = 24.1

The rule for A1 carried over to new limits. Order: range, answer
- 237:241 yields 42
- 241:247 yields 44.8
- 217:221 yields 18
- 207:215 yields 27.9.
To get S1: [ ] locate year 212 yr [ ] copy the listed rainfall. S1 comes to 25.32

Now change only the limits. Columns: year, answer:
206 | 38.45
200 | 41.83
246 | 45.48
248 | 46.53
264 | 43.96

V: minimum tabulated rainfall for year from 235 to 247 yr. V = 40.35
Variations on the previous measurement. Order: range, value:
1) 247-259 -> 44.29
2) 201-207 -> 38.45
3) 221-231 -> 20.96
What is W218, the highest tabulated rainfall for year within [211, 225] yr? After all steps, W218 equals 25.32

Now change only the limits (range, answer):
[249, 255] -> 47.12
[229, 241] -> 43.66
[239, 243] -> 43.99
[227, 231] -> 33.81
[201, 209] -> 41.92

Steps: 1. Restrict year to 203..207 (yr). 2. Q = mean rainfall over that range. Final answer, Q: 39.2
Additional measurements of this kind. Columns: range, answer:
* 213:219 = 19.7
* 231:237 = 38.8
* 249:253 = 46.6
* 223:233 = 30.4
